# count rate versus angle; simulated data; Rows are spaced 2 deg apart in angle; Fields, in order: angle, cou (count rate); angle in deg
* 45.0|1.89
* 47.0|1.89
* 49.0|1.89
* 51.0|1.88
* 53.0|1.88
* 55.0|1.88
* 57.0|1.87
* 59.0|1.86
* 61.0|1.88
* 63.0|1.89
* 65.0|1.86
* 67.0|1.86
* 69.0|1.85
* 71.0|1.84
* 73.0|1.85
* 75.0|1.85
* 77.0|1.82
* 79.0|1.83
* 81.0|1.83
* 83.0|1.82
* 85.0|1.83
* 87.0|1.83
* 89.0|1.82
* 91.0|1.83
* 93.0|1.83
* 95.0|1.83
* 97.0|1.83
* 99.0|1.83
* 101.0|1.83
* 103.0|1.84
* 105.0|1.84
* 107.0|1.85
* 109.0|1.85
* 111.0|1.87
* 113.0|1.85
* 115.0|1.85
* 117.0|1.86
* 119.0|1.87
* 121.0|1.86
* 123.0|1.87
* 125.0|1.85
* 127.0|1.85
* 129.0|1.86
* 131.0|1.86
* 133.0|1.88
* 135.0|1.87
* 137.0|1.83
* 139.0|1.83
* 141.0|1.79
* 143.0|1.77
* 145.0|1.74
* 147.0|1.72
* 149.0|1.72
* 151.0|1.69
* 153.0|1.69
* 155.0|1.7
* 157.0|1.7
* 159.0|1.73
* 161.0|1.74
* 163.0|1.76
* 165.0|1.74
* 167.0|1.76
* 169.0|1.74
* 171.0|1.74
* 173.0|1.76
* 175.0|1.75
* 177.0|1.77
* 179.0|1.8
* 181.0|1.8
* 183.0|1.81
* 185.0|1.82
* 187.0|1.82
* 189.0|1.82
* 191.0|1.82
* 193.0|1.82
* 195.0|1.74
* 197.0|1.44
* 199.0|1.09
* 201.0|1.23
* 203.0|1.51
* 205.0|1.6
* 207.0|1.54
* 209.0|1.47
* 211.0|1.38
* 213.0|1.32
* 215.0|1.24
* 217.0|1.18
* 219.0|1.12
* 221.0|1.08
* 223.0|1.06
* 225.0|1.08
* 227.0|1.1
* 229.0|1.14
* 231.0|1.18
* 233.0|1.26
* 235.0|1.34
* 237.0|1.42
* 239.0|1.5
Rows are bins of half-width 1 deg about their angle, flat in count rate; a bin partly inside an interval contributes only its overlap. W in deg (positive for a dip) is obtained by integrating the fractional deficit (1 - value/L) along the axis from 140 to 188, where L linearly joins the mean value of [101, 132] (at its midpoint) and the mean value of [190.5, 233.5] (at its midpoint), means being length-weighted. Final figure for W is -4.9 deg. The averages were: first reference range 1.85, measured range 1.75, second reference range 1.33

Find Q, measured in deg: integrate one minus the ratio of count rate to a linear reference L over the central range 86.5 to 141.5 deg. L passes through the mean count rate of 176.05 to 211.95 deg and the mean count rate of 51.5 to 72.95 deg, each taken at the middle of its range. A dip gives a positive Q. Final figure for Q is -2.3 deg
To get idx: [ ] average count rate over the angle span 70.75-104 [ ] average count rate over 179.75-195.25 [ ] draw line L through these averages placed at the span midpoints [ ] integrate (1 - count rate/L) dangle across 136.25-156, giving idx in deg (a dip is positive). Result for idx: 0.8 deg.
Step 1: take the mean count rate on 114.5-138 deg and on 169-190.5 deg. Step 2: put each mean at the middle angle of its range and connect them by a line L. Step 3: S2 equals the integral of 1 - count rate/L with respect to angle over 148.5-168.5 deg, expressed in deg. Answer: 1.0 deg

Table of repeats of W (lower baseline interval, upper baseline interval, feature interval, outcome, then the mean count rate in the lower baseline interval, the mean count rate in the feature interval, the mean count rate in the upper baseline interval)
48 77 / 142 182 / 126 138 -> -0.5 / 1.87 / 1.86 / 1.74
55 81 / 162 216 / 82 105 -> -0.3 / 1.86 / 1.83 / 1.63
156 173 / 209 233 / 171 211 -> -4.5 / 1.74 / 1.65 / 1.19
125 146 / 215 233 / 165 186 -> -3.6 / 1.83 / 1.77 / 1.13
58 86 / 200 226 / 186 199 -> -3.0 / 1.85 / 1.69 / 1.29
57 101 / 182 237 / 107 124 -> -1.4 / 1.84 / 1.86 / 1.41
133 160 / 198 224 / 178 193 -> -3.4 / 1.76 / 1.81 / 1.29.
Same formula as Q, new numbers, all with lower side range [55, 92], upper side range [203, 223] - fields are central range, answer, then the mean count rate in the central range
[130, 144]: -2.0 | 1.83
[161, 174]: -2.2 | 1.75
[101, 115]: -1.1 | 1.85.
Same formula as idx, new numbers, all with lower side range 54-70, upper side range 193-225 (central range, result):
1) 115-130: -1.89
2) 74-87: -0.20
